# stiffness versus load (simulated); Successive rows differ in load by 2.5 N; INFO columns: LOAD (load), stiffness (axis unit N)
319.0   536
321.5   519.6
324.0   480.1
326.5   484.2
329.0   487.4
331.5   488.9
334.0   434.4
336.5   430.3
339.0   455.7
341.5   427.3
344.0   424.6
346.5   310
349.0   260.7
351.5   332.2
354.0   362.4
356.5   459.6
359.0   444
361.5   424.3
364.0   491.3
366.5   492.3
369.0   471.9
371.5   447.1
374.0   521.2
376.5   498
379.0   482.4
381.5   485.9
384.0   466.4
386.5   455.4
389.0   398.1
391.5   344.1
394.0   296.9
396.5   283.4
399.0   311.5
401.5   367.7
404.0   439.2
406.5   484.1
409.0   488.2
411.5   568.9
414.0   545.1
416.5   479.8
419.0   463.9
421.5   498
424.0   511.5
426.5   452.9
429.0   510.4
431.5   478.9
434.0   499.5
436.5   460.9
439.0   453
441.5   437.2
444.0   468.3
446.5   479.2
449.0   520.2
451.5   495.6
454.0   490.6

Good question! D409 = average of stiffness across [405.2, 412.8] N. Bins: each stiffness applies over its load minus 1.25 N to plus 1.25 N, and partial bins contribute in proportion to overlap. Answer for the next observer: 513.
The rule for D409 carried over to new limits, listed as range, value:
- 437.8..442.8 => 445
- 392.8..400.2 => 297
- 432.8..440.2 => 471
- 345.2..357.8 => 346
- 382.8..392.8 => 415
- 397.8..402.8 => 341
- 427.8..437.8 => 487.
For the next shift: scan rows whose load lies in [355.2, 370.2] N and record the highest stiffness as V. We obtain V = 492.3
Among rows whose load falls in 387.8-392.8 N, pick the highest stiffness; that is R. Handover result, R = 398.1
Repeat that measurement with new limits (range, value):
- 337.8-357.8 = 459.6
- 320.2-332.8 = 519.6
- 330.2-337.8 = 488.9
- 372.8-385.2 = 521.2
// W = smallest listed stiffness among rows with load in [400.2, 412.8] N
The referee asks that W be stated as 367.7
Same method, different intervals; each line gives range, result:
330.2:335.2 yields 434.4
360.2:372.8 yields 424.3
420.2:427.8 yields 452.9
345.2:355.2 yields 260.7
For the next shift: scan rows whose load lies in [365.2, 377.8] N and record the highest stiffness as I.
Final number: 521.2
